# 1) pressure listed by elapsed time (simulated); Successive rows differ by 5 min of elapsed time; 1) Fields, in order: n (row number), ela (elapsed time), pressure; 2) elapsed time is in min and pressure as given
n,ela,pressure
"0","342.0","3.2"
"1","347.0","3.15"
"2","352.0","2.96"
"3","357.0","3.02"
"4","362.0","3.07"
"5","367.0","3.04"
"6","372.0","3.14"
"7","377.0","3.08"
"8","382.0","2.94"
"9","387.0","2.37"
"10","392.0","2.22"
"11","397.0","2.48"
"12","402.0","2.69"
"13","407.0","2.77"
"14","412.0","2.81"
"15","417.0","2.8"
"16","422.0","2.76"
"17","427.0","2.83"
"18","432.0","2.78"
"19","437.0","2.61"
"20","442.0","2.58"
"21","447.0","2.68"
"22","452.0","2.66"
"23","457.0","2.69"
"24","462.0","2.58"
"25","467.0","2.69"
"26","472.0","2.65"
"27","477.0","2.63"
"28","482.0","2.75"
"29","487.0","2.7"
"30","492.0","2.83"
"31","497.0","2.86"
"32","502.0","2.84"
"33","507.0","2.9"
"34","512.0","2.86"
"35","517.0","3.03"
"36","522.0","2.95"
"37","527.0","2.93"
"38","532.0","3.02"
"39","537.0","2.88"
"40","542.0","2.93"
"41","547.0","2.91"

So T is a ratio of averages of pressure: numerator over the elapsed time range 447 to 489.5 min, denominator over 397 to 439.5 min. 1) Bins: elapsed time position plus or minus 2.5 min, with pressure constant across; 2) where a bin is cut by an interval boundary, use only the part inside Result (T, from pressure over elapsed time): 1.0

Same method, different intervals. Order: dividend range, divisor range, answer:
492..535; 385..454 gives 1.10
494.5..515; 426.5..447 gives 1.07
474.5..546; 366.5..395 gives 1.03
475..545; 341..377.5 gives 0.93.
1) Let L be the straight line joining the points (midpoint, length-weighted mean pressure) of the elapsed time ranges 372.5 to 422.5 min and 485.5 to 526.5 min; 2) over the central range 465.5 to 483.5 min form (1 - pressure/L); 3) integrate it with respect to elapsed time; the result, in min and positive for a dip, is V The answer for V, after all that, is 1.0 min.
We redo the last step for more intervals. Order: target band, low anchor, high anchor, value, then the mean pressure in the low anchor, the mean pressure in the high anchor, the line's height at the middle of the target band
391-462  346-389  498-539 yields 6.7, 2.98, 2.92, 2.96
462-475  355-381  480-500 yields 0.8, 3.06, 2.79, 2.84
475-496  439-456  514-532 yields 0.5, 2.64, 2.97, 2.81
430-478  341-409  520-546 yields 4.1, 2.86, 2.94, 2.9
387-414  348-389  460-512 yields 3.1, 2.97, 2.75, 2.91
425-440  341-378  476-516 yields 1.0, 3.08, 2.81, 2.94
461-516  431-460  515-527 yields 1.4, 2.66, 2.98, 2.84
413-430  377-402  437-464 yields -1.2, 2.58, 2.64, 2.61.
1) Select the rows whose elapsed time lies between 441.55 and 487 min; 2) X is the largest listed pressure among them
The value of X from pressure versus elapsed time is 2.75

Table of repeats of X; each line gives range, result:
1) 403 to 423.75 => 2.81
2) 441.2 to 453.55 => 2.68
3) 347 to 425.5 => 3.15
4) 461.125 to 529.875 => 3.03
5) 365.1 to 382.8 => 3.14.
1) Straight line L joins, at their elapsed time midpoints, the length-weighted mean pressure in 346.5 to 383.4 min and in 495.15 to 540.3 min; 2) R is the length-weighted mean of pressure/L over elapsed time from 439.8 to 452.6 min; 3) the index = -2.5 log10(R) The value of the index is 0.13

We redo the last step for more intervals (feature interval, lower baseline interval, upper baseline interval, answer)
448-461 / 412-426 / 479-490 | 0.04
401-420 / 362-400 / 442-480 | -0.02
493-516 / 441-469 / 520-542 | -0.01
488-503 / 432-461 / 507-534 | 0.01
